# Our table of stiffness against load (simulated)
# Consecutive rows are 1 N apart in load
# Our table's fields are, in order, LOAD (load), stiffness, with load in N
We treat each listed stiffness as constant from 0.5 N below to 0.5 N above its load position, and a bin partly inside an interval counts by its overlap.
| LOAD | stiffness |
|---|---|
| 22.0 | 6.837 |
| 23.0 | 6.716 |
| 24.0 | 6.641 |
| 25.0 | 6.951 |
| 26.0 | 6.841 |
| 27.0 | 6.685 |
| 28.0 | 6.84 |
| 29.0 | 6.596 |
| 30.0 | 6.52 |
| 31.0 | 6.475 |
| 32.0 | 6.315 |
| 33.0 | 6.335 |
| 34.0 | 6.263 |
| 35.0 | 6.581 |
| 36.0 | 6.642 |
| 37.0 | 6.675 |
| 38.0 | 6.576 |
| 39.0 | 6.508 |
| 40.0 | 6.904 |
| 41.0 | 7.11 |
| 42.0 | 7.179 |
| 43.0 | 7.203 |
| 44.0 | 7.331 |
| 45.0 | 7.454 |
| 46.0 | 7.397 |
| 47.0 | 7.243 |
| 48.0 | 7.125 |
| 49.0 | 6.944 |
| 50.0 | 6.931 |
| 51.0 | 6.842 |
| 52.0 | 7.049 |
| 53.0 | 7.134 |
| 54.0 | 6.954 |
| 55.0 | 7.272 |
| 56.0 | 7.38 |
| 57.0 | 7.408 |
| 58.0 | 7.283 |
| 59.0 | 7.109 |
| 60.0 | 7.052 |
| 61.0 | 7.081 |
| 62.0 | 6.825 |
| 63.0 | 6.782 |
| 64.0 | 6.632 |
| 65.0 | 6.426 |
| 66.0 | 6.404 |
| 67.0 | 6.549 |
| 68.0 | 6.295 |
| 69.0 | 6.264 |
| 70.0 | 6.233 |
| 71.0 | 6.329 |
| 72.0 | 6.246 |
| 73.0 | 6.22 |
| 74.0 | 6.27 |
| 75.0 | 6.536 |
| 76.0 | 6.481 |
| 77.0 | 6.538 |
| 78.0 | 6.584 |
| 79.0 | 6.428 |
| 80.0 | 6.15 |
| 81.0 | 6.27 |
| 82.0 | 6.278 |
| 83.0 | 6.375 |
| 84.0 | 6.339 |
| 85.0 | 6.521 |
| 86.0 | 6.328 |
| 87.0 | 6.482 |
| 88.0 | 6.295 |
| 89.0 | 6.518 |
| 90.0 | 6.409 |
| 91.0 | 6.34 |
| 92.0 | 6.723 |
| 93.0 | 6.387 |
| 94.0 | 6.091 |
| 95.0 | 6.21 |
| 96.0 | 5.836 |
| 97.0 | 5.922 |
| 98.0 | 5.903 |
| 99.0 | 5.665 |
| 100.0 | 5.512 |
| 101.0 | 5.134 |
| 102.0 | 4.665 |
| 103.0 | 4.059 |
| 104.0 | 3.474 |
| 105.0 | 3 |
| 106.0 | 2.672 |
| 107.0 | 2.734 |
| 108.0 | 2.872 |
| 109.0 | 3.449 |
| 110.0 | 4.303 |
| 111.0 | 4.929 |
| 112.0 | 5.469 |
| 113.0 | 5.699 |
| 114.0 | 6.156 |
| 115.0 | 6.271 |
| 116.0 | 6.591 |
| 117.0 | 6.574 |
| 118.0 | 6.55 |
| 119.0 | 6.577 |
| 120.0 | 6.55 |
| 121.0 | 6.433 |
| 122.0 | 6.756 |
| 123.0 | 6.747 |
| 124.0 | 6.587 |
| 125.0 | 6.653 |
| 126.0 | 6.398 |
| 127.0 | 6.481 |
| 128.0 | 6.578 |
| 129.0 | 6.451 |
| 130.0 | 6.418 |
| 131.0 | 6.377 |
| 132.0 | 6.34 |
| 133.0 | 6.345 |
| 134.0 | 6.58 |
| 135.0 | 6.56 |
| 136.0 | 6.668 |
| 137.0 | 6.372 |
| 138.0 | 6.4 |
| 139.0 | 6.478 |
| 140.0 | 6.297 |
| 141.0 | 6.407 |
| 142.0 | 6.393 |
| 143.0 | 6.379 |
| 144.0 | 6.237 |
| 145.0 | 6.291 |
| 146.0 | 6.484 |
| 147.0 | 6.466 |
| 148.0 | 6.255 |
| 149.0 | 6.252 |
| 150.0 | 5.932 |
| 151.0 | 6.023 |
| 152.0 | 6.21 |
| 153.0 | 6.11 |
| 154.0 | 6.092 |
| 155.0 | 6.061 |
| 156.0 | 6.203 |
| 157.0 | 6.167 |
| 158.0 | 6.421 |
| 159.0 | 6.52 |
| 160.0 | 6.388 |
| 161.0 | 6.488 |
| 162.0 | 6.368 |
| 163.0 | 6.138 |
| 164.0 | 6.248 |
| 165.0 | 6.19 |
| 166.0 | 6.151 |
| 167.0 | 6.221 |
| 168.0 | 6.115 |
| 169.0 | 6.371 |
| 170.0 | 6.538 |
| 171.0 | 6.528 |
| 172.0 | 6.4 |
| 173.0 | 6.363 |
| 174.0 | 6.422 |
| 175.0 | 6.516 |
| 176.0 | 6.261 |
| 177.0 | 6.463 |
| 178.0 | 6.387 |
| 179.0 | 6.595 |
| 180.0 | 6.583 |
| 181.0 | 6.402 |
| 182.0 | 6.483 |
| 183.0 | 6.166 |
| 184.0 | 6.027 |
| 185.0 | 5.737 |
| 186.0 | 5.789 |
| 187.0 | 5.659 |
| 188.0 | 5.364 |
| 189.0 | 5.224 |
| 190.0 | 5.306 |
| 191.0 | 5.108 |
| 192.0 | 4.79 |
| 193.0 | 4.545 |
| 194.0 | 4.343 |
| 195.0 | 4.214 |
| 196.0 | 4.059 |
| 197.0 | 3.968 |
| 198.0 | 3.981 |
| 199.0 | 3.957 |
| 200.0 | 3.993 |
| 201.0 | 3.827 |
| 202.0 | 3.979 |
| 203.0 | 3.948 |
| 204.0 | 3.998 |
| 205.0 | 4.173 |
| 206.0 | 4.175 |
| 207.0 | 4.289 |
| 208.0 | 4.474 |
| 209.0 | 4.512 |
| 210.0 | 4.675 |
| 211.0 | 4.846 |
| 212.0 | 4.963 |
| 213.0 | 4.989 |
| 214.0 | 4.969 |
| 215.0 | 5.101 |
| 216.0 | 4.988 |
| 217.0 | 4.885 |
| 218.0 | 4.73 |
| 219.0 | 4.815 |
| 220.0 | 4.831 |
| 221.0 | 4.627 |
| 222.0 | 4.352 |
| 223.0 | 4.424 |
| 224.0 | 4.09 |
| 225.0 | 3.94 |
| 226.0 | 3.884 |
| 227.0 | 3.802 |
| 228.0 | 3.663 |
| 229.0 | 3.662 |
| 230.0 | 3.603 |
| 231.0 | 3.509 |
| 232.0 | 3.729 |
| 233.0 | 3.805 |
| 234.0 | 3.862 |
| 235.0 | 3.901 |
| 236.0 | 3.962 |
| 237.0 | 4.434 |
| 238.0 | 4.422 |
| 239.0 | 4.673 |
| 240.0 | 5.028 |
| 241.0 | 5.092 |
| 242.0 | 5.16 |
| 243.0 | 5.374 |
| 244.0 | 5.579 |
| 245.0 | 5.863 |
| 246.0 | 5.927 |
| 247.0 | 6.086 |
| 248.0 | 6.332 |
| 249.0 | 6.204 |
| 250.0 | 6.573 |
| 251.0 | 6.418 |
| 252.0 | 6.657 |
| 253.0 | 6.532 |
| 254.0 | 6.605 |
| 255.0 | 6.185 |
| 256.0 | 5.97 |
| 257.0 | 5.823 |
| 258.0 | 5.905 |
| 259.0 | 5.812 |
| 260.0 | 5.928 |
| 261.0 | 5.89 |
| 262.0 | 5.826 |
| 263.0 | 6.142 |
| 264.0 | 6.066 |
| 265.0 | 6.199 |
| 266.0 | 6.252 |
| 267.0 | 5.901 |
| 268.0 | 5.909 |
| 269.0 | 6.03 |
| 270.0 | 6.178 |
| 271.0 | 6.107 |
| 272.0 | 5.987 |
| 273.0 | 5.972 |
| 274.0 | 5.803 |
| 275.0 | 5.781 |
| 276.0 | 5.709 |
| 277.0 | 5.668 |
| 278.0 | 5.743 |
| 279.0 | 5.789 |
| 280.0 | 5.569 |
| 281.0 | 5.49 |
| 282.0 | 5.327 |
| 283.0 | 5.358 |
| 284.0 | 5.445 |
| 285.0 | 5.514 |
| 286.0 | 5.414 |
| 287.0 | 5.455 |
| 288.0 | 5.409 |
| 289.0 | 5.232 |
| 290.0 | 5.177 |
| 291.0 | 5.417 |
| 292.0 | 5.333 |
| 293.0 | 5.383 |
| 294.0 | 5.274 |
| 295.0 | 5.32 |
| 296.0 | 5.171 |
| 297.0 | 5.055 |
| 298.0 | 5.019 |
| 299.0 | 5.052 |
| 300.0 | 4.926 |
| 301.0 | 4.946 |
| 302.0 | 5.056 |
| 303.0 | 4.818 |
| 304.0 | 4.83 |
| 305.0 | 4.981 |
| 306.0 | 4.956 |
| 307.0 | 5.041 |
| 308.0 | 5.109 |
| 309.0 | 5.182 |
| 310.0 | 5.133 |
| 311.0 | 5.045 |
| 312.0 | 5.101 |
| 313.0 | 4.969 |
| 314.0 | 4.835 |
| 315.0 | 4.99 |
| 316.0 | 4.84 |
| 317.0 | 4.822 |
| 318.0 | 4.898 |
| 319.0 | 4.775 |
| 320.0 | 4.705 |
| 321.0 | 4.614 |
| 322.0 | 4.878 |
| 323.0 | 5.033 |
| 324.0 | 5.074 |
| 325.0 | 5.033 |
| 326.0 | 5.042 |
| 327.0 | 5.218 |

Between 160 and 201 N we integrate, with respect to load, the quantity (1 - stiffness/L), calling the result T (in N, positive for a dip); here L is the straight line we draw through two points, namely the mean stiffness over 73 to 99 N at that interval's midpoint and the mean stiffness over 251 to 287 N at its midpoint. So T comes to 2.7 N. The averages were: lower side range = 6.31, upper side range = 5.9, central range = 5.7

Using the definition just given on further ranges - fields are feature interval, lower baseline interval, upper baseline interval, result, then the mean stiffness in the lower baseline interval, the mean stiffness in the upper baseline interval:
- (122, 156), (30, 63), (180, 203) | -4.2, 6.95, 4.96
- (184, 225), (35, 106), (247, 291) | 9.7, 6.41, 5.89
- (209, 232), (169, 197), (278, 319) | 4.8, 5.77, 5.17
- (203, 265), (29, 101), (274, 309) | 6.8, 6.59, 5.29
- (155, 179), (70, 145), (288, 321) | -2.8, 5.97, 5.04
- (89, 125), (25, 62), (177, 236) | 3.2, 6.92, 4.68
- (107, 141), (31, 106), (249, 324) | 0.5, 6.41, 5.49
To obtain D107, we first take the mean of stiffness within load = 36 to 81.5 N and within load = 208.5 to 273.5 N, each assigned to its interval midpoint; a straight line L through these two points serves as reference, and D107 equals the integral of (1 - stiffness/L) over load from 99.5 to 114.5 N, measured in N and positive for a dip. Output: 4.9 N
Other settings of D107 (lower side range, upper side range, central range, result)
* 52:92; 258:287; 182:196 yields 2.0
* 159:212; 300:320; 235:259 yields -2.1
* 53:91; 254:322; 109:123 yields 0.8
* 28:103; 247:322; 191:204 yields 3.9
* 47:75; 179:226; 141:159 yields -2.3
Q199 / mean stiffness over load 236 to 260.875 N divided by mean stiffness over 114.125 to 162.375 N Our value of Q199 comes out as 0.9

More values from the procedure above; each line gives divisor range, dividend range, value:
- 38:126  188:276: 0.81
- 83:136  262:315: 0.94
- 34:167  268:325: 0.84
